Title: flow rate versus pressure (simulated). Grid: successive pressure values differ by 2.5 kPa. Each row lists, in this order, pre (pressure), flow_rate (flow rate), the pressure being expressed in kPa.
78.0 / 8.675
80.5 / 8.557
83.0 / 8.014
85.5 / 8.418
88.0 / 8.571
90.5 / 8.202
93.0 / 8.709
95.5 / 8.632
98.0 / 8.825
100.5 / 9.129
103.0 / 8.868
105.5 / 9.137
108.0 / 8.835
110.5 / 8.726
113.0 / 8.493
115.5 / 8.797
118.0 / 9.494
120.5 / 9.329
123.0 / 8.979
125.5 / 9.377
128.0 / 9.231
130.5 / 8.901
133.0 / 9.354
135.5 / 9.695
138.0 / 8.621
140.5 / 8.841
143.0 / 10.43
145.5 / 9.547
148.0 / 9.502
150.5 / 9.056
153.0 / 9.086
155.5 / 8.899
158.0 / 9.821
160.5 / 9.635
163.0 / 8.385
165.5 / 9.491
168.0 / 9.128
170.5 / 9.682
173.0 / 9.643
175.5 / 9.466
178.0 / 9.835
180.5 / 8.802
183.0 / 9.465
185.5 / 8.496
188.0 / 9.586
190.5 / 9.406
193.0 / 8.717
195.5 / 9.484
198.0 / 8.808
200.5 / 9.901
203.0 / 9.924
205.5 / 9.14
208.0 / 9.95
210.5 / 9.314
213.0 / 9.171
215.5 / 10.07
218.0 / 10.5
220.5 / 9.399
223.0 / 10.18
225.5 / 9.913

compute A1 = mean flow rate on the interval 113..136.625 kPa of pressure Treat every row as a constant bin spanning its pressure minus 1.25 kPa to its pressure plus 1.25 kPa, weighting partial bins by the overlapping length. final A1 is 9.2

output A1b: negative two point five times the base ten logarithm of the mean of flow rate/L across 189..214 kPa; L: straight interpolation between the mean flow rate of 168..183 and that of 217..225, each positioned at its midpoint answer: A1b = 0.04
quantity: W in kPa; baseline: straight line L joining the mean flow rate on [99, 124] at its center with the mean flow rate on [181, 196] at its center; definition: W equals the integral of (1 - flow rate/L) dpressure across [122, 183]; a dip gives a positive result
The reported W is -1.6 kPa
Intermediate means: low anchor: 8.98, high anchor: 9.16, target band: 9.31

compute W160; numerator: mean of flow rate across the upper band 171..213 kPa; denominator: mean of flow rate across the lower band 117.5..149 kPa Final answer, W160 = 1.00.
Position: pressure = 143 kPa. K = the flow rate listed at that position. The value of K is 10.43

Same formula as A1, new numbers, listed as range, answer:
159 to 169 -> 9.18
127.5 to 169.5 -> 9.28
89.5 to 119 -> 8.82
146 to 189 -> 9.3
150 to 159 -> 9.21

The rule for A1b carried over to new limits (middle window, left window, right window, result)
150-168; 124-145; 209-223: 0.028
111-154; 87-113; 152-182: -0.022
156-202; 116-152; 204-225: 0.025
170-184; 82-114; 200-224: -0.007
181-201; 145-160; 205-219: 0.044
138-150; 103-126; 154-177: -0.028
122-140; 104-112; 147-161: -0.007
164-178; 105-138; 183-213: -0.028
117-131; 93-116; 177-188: -0.038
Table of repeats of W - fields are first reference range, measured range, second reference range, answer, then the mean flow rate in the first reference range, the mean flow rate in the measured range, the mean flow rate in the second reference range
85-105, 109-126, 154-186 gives -0.25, 8.7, 9.01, 9.31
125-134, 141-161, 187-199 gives -0.58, 9.2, 9.47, 9.2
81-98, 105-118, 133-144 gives 0.03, 8.46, 8.84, 9.37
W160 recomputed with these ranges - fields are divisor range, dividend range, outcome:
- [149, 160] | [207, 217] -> 1.04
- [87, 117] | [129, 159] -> 1.06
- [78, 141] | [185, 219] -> 1.07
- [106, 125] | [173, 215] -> 1.04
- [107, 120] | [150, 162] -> 1.04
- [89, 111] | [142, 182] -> 1.07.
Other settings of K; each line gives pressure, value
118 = 9.494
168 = 9.128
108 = 8.835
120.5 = 9.329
